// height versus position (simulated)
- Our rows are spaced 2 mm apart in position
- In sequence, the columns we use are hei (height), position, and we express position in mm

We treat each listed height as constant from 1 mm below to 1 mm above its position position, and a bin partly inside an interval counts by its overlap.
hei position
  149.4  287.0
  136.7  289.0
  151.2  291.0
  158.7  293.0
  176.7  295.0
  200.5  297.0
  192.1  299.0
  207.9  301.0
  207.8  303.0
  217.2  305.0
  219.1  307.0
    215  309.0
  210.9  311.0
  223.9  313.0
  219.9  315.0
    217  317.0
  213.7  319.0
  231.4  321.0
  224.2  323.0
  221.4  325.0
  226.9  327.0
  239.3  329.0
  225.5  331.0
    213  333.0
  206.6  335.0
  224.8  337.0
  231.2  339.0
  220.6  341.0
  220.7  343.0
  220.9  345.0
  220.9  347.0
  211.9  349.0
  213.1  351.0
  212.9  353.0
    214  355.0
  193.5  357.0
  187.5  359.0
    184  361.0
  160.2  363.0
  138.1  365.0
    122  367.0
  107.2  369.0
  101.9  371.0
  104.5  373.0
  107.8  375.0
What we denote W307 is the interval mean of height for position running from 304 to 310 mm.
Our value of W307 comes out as 217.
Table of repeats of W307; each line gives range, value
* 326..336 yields 222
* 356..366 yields 173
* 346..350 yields 216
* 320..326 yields 226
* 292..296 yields 168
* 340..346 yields 221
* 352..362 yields 198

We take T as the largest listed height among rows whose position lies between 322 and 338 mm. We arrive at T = 239.3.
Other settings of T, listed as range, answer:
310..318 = 223.9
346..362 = 220.9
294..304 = 207.9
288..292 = 151.2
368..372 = 107.2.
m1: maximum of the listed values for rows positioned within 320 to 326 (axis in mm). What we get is 231.4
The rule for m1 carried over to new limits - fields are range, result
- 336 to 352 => 231.2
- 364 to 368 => 138.1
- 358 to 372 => 187.5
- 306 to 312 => 219.1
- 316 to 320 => 217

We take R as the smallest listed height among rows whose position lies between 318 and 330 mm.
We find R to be 213.7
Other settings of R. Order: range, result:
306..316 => 210.9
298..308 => 192.1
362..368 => 122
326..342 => 206.6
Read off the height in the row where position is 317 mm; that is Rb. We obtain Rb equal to 217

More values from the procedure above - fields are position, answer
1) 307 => 219.1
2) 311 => 210.9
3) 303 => 207.8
